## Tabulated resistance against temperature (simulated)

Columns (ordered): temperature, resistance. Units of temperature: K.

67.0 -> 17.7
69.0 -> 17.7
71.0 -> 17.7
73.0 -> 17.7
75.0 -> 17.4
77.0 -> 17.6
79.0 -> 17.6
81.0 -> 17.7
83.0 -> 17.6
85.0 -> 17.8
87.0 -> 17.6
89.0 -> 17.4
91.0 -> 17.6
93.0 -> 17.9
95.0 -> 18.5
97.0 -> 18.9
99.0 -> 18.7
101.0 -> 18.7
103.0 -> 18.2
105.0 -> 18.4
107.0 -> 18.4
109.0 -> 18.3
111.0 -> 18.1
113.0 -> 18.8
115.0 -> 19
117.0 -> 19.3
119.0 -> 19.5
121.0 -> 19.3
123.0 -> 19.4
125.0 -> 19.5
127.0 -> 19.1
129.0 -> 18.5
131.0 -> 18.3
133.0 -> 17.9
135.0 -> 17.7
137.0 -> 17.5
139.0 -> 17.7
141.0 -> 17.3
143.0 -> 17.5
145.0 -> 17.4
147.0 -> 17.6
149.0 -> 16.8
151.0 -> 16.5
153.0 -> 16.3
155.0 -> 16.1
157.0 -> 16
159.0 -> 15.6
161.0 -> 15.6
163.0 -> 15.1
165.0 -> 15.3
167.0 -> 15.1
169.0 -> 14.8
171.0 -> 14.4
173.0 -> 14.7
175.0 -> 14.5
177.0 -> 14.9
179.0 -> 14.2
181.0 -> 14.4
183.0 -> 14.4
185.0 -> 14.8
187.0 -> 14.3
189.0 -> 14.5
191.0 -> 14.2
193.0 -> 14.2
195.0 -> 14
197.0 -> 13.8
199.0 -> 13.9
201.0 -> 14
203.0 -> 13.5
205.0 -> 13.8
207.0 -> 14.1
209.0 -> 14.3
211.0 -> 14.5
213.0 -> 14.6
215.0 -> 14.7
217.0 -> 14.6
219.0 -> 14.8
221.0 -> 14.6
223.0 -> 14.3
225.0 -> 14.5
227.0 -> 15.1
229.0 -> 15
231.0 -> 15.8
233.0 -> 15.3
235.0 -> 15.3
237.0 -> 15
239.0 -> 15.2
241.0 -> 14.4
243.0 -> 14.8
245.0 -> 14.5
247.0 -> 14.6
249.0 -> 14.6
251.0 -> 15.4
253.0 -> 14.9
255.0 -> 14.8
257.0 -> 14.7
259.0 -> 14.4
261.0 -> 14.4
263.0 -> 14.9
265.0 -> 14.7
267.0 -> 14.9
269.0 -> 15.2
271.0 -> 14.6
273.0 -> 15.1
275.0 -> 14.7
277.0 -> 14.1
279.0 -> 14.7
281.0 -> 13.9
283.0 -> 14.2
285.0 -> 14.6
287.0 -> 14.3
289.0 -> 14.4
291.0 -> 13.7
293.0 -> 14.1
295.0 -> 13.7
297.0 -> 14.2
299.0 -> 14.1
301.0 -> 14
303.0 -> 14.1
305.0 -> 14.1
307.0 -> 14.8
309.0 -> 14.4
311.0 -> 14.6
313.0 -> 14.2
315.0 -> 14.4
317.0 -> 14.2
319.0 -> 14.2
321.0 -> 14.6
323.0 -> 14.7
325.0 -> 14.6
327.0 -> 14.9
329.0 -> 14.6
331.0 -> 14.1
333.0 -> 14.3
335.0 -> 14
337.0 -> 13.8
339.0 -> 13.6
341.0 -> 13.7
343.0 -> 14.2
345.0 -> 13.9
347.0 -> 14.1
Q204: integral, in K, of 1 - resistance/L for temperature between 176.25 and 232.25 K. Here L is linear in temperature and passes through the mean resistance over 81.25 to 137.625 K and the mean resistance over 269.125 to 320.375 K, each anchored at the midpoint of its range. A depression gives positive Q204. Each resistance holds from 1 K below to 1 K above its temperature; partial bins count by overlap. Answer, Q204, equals 6.47 K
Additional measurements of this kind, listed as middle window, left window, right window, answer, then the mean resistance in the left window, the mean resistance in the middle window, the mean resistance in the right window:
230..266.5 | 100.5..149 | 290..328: 1.8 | 18.4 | 14.9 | 14.3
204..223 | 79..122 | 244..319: 1.8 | 18.3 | 14.4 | 14.5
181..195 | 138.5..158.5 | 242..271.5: 1.5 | 16.9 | 14.4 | 14.8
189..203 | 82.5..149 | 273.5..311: 2.1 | 18.3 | 14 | 14.2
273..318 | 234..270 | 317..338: 0.9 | 14.8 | 14.3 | 14.4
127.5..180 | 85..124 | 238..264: 2.9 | 18.5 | 16.3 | 14.7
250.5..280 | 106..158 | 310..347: 1.3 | 18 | 14.8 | 14.3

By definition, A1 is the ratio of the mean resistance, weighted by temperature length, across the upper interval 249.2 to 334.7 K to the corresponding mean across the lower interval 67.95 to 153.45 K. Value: 0.80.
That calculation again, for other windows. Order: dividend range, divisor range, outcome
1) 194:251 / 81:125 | 0.79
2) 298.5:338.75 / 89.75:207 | 0.86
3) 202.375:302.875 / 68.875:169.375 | 0.82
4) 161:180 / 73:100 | 0.83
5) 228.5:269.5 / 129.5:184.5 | 0.93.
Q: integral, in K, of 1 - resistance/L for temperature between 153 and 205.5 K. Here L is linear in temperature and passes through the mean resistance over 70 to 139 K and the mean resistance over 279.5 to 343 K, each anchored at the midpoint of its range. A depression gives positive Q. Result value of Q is 6.75 K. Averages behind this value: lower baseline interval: 18.3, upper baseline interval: 14.2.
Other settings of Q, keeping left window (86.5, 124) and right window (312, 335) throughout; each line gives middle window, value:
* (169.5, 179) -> 1.5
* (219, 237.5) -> 1.4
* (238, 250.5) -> 0.9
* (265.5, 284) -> 0.9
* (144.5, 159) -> 0.9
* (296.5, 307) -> 0.5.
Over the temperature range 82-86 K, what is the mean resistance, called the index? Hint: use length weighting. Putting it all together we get 17.7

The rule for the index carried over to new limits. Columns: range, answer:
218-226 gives 14.6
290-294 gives 13.9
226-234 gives 15.3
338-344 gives 13.8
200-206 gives 13.8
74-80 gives 17.5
